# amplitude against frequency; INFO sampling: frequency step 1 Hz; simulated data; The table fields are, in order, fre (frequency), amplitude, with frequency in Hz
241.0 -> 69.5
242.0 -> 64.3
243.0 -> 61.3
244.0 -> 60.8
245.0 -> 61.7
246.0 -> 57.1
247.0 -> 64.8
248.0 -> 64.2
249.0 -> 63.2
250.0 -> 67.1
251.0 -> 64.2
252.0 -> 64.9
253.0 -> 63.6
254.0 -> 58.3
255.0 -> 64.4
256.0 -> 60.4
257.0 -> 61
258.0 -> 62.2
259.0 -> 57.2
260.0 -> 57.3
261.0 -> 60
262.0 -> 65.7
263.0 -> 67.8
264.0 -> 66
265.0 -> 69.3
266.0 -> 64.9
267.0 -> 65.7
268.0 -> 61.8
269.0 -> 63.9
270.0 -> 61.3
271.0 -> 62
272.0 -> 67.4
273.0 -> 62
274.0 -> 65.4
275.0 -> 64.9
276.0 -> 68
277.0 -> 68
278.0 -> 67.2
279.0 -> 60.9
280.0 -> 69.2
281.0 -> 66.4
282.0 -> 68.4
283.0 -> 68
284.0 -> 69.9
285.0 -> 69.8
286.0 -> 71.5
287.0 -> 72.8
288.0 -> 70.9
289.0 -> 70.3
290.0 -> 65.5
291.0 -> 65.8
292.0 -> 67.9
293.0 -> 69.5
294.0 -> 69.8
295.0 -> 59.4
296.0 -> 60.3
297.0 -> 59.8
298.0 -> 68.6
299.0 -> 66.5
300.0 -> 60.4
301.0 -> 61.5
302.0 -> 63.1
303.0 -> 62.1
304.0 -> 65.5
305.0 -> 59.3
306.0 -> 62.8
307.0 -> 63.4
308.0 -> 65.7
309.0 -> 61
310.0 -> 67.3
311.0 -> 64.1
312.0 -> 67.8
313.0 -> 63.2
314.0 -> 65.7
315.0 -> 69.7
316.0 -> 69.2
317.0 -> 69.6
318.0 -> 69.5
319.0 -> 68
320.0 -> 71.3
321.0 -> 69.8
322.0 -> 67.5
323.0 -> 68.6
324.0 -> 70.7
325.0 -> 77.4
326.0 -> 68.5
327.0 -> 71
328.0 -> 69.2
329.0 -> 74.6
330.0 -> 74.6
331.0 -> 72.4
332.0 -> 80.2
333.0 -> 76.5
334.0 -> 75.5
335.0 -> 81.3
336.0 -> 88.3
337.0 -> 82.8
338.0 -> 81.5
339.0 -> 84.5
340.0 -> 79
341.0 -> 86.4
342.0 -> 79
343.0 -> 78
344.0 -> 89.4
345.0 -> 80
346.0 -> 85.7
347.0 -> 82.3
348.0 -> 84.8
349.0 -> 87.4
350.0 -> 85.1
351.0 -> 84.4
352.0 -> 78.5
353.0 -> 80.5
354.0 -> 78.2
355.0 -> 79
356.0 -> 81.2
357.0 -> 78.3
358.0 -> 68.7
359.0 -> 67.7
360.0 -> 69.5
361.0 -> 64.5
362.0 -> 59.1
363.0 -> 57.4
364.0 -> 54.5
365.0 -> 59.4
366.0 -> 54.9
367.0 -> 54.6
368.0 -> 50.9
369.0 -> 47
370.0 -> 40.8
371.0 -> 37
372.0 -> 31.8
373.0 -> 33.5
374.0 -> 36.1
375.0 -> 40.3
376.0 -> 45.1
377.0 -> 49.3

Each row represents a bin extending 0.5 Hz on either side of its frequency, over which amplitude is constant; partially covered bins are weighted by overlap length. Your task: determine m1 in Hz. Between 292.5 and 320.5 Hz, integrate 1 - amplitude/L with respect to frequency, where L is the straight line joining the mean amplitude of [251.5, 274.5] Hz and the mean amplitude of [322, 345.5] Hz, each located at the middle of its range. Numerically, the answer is 2.7 Hz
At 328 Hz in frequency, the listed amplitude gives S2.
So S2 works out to 69.2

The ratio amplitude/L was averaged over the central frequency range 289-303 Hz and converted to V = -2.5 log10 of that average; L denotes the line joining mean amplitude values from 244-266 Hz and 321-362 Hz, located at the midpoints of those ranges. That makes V 0.084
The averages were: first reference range 62.9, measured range 64.6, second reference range 77.5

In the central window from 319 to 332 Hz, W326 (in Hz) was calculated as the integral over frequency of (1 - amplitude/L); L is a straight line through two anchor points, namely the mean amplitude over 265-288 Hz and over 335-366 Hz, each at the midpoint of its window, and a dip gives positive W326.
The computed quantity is 0.3 Hz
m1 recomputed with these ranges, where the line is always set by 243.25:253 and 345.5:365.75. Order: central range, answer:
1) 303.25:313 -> 0.7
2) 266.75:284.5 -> 0.1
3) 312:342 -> -1.2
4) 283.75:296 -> -0.2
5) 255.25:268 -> 0.3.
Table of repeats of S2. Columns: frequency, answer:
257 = 61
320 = 71.3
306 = 62.8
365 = 59.4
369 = 47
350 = 85.1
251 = 64.2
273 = 62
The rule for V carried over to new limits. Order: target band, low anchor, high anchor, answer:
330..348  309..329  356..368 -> -0.23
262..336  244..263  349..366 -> -0.02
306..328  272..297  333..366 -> 0.06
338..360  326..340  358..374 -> -0.23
